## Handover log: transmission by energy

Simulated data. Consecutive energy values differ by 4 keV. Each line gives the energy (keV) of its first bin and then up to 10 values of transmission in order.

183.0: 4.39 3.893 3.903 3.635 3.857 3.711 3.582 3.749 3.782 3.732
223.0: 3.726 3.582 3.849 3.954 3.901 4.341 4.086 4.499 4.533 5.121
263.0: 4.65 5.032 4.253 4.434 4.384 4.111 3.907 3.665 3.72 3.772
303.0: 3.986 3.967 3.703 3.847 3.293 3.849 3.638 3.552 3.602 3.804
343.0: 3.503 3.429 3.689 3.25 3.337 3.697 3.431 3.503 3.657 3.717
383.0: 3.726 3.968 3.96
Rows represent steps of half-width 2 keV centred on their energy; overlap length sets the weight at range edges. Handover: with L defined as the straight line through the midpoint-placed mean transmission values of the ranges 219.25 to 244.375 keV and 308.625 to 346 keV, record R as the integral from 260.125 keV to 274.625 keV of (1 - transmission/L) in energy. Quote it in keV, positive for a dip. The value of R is -3.31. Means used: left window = 3.87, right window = 3.64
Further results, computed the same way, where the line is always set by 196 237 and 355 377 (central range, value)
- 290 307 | -0.9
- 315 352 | -0.5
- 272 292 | -2.7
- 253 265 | -3.6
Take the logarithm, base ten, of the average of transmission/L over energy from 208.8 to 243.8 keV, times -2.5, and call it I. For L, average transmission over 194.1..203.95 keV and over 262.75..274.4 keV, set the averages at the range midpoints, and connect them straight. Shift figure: 0.07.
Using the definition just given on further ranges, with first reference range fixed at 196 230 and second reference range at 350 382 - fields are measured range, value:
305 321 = -0.03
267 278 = -0.22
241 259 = -0.21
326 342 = -0.02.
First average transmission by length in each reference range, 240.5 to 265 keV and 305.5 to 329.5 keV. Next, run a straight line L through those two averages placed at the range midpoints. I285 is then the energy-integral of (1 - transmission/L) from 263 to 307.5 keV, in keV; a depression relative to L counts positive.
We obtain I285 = -0.2 keV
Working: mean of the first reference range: 4.53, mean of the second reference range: 3.71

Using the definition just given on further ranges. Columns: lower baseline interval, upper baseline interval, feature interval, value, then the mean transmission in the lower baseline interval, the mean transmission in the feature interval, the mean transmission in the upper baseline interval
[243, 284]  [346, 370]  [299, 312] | 0.5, 4.51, 3.88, 3.48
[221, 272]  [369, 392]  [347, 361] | 1.5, 4.27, 3.43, 3.75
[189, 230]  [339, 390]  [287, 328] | -1.3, 3.73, 3.75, 3.59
